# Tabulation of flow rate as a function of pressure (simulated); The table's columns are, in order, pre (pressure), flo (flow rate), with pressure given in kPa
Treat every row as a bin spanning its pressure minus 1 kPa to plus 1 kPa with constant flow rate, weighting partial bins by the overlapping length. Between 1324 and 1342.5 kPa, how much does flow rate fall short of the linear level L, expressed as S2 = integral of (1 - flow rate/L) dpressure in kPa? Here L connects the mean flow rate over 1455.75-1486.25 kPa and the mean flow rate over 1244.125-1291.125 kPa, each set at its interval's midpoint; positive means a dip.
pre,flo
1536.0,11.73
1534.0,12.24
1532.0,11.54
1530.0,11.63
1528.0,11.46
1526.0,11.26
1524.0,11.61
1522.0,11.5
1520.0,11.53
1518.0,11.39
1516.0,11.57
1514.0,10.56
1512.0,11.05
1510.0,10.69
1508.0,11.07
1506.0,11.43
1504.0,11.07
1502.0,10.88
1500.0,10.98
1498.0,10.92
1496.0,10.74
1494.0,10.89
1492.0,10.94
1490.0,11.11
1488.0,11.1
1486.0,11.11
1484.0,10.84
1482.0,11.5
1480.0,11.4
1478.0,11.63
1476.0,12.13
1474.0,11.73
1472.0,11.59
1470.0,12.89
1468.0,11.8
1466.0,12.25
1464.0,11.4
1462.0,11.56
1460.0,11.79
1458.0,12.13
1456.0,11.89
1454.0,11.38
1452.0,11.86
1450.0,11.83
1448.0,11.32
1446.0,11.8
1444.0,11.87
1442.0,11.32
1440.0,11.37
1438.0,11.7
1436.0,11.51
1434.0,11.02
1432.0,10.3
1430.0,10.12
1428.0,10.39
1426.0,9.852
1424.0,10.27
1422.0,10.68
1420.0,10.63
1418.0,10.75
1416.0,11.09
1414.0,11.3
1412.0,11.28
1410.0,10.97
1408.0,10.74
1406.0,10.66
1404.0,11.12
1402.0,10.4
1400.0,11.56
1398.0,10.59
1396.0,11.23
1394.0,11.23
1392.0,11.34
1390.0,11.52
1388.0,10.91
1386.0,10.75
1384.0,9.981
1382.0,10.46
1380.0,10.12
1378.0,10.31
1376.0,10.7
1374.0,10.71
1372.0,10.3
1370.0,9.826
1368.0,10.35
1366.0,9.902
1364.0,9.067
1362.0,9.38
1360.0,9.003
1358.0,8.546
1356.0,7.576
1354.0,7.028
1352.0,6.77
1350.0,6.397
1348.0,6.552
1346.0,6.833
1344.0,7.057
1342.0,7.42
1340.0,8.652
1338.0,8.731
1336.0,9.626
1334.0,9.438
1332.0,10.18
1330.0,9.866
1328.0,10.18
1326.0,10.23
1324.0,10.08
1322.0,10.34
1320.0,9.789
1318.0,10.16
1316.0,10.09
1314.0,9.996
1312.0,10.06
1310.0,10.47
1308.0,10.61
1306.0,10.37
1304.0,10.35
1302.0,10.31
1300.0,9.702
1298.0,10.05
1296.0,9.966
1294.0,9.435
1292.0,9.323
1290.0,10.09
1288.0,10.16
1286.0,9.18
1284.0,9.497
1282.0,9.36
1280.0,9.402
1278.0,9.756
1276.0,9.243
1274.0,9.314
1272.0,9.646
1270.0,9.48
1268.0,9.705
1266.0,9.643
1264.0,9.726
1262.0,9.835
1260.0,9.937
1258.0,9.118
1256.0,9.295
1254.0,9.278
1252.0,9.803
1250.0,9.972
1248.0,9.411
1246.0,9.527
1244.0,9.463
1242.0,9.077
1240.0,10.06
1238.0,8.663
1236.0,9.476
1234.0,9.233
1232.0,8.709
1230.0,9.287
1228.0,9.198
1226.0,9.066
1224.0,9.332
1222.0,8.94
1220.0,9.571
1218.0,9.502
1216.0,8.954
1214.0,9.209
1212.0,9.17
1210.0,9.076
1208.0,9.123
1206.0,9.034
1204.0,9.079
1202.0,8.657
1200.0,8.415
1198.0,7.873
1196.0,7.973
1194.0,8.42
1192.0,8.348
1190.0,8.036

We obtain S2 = 1.5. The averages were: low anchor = 9.58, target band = 9.46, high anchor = 11.7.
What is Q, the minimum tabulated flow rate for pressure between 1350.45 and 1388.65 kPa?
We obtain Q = 6.77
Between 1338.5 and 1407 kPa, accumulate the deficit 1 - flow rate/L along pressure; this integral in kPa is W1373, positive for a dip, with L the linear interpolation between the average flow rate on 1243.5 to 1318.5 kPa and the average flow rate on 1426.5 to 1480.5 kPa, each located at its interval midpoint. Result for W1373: 7.7 kPa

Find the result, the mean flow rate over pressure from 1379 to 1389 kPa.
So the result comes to 10.4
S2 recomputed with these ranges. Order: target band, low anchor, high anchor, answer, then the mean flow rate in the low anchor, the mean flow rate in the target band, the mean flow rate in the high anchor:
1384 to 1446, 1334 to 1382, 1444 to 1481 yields -3.2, 8.78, 10.9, 11.8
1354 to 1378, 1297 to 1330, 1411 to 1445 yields 2.3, 10.2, 9.5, 10.9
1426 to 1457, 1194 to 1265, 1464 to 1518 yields -1.0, 9.19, 11.3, 11.3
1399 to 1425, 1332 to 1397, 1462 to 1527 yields -2.1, 9.32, 10.9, 11.3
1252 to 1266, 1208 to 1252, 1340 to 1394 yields -0.4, 9.29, 9.56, 9.21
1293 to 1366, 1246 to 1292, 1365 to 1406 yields 6.7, 9.58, 9.19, 10.7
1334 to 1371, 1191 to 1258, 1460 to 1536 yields 6.8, 9.1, 8.29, 11.4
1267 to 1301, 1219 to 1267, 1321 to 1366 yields -2.0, 9.4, 9.61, 8.62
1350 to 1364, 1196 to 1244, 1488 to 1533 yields 2.9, 9.06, 8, 11.2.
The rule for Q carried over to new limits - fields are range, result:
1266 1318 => 9.18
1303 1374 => 6.397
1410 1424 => 10.27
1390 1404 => 10.4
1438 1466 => 11.32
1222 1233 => 8.709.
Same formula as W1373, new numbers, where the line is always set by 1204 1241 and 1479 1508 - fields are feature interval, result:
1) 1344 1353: 3.0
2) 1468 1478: -1.0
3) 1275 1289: 0.1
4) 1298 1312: -0.7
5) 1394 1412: -0.9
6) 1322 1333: -0.2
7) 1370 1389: -0.3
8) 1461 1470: -0.8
